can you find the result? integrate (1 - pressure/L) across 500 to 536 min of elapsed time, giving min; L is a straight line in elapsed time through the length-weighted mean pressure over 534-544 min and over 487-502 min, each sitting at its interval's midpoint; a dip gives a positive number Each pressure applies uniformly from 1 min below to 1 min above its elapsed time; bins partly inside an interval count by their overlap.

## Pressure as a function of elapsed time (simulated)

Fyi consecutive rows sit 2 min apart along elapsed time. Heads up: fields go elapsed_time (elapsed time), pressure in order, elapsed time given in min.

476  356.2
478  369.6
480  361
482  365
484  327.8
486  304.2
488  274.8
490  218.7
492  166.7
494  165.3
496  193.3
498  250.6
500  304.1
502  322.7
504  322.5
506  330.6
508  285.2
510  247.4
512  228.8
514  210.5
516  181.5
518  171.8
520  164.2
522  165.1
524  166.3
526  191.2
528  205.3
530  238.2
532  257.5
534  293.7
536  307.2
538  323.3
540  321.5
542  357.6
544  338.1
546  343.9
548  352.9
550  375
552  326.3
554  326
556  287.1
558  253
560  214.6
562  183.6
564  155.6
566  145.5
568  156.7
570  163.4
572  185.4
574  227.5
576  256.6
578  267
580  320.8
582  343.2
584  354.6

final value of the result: 5.0 min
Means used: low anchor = 231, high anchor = 325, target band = 238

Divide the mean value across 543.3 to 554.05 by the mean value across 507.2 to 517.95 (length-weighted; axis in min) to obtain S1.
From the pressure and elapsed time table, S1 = 1.54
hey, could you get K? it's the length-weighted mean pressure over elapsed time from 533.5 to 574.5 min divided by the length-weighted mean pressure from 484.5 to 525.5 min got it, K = 1.15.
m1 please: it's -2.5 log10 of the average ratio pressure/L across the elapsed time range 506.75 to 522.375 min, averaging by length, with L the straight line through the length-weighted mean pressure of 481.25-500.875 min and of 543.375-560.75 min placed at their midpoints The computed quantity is 0.30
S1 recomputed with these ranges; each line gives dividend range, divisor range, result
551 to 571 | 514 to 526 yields 1.26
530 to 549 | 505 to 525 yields 1.48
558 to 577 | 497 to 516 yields 0.70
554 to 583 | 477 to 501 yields 0.83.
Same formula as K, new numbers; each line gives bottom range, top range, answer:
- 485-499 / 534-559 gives 1.44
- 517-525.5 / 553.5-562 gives 1.53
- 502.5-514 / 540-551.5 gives 1.26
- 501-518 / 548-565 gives 1.04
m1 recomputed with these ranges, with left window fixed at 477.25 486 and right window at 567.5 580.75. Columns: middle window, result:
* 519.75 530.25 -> 0.48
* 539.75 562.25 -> -0.20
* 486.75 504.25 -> 0.33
